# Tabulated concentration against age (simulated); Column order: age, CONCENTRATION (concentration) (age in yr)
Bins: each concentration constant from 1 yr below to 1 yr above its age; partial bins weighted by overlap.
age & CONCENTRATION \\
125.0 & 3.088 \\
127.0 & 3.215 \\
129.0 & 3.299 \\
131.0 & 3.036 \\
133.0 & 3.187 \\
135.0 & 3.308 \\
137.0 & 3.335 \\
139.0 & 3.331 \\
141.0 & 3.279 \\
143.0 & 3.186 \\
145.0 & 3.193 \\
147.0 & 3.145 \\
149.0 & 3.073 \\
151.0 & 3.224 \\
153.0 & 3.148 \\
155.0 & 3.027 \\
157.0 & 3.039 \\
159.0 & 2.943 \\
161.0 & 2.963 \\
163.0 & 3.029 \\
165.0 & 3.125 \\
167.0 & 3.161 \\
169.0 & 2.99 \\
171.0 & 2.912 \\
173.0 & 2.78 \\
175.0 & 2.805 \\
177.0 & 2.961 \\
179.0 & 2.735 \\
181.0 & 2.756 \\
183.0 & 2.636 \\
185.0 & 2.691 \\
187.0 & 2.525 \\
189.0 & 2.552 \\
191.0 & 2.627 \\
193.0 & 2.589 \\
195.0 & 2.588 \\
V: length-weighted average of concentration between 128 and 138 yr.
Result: 3.23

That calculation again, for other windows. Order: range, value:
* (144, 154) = 3.16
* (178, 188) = 2.67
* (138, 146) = 3.25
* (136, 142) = 3.31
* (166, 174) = 2.96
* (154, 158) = 3.03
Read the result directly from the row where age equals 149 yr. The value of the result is 3.073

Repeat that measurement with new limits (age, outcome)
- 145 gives 3.193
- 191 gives 2.627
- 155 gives 3.027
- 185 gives 2.691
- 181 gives 2.756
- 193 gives 2.589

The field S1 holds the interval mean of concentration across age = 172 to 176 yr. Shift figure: 2.79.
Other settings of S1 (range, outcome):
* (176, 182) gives 2.82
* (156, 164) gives 2.99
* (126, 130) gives 3.26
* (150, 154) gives 3.19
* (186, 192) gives 2.57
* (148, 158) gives 3.1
